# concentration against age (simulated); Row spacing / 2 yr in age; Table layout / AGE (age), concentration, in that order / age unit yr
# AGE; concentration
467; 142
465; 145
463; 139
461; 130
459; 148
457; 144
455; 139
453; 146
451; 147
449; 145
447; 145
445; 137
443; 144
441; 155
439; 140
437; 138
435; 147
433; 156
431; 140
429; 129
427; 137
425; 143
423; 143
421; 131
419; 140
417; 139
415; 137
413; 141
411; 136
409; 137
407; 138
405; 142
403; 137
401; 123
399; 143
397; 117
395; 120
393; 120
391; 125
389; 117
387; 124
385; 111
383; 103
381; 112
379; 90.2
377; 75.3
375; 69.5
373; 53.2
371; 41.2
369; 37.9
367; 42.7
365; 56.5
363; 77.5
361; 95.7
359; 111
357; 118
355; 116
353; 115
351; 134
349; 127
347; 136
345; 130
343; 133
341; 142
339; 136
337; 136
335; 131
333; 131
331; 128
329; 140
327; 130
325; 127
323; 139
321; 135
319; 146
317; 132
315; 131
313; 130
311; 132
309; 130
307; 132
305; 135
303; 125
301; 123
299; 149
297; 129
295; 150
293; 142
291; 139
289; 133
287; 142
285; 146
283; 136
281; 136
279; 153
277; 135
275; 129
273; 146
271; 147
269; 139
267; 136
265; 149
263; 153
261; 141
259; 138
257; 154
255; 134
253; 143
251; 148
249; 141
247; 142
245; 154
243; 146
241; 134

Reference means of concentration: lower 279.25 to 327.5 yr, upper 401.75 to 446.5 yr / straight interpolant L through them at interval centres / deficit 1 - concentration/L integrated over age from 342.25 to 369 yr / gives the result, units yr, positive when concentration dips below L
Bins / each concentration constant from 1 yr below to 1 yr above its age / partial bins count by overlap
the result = 6.5 yr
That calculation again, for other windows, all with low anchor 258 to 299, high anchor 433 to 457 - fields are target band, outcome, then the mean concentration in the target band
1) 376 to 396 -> 4.7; 110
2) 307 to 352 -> 2.8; 133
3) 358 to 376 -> 9.8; 65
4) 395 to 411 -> 1.2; 133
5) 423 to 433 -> 0.3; 140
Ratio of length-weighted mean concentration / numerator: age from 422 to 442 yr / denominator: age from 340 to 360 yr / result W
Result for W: 1.13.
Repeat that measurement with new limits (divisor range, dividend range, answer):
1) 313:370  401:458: 1.19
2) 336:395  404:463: 1.37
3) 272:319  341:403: 0.76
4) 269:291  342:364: 0.84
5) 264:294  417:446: 1.01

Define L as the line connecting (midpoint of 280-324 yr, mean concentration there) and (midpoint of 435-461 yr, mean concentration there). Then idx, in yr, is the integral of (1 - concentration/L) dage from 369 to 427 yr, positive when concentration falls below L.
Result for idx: 9.9 yr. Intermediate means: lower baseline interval 136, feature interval 117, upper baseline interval 144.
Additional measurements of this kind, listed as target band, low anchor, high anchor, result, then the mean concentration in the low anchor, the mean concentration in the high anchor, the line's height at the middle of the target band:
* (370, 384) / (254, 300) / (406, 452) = 6.29 yr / 142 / 141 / 141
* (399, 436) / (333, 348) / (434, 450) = 0.75 yr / 135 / 144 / 142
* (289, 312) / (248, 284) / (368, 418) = -0.20 yr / 142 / 112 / 134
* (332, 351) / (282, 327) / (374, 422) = -0.50 yr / 135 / 122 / 130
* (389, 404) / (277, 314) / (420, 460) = 1.61 yr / 137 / 143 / 141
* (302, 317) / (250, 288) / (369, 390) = -1.07 yr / 142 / 87.2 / 122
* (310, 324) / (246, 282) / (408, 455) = 0.70 yr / 142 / 141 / 142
